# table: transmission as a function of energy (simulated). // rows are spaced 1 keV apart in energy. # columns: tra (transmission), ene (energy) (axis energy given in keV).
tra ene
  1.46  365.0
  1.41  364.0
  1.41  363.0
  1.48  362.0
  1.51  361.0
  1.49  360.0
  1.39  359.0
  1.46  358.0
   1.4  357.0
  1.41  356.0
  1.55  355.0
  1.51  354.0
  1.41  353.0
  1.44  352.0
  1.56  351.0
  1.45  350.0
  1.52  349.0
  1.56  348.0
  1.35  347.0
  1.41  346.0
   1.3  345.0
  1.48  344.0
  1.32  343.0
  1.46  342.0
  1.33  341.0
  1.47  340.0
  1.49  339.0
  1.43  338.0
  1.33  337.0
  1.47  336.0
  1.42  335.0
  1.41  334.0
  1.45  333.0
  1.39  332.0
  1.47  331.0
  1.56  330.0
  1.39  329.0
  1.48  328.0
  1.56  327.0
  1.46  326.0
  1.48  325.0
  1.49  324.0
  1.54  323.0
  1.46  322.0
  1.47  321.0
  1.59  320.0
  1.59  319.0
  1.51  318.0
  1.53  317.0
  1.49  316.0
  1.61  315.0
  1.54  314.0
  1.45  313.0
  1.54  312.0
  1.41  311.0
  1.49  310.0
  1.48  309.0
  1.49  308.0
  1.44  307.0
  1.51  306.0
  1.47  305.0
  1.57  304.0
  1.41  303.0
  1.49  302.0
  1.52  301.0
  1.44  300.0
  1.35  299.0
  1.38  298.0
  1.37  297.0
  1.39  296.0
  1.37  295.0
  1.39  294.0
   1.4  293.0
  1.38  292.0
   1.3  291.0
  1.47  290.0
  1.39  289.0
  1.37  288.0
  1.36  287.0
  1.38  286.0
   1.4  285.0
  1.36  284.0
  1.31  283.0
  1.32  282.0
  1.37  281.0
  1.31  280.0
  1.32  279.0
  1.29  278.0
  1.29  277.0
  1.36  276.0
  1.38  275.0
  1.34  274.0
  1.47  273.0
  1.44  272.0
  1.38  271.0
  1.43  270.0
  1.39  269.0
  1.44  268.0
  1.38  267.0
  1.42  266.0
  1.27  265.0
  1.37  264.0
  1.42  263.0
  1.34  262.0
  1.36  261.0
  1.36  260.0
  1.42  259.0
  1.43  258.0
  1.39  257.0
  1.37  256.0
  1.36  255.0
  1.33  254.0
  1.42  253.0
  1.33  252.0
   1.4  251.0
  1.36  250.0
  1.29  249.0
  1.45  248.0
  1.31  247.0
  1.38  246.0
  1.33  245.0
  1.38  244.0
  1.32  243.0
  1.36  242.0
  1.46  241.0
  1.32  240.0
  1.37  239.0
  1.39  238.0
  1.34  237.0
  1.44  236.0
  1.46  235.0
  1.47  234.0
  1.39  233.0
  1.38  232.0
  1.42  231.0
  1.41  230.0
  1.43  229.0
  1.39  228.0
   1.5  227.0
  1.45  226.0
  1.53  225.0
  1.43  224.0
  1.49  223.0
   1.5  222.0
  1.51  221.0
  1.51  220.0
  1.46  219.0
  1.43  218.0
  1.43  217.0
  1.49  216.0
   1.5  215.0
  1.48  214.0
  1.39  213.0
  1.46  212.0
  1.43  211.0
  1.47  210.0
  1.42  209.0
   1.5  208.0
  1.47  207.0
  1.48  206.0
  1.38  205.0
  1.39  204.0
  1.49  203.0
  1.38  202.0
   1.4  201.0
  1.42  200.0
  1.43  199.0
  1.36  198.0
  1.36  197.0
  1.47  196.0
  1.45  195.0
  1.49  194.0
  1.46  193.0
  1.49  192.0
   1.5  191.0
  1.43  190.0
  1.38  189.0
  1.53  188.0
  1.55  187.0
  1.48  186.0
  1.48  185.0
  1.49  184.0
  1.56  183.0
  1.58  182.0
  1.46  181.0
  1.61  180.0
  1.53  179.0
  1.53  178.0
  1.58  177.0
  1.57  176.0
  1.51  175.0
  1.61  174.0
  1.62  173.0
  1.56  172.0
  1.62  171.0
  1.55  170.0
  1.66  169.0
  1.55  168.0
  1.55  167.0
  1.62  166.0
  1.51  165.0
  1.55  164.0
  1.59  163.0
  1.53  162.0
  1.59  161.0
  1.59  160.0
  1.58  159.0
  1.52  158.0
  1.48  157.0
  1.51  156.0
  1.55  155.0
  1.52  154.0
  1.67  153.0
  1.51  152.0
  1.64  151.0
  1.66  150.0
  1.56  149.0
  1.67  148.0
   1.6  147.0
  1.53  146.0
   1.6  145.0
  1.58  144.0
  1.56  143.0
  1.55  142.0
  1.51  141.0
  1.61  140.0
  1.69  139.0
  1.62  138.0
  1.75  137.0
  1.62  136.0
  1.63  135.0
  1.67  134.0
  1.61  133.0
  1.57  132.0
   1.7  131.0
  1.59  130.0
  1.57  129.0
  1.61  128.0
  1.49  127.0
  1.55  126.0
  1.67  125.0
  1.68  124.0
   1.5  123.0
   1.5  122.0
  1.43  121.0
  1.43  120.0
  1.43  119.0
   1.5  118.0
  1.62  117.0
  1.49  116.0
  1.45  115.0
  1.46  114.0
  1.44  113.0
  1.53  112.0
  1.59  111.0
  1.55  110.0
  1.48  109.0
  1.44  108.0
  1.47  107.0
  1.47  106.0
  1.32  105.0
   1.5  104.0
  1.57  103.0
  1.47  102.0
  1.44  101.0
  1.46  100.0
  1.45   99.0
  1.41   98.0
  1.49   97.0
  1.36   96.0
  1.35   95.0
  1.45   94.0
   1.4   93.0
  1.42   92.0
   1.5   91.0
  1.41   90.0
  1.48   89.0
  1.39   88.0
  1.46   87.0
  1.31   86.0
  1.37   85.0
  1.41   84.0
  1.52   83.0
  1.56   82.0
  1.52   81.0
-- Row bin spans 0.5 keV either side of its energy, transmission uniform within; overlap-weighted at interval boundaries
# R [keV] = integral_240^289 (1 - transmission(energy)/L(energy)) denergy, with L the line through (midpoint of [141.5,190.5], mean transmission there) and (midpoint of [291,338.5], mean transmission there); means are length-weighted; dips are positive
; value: 4.1 keV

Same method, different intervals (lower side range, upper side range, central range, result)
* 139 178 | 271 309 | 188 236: 1.7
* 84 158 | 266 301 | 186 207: 0.2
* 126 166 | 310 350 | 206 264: 4.3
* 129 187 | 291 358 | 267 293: 2.1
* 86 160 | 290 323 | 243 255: 1.0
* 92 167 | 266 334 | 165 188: -0.7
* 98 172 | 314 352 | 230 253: 1.9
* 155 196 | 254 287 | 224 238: 0.1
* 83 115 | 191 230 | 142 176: -2.9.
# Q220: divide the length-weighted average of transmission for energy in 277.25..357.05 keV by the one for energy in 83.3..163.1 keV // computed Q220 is 0.95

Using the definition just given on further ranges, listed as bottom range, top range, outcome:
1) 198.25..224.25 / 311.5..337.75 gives 1.03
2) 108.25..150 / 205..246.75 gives 0.91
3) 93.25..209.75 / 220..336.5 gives 0.93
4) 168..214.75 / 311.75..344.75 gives 0.99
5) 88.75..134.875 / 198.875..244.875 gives 0.95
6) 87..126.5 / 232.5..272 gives 0.94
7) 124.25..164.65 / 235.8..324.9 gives 0.89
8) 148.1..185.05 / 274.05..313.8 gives 0.90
